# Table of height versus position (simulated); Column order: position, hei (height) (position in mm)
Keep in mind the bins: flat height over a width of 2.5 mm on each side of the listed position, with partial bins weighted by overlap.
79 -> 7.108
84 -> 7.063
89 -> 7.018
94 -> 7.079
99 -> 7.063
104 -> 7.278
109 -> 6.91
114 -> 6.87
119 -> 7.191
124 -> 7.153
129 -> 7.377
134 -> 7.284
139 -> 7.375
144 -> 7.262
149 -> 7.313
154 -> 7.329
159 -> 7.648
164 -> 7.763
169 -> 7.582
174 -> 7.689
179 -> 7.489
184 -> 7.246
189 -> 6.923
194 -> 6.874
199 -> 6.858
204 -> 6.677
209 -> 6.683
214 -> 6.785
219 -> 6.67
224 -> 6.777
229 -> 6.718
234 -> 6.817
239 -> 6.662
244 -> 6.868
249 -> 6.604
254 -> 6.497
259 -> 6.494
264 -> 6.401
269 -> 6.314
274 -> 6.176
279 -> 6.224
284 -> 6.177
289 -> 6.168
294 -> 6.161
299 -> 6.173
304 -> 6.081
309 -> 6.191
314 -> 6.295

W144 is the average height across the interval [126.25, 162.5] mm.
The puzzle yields 7.38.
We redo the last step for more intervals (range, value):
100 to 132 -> 7.13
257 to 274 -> 6.37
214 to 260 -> 6.69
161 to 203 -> 7.28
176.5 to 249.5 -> 6.85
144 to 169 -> 7.5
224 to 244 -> 6.75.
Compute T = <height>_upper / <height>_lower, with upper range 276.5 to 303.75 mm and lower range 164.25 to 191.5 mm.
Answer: 0.8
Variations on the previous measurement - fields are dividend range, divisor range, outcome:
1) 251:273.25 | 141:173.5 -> 0.86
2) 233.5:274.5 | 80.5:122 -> 0.93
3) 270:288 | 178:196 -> 0.87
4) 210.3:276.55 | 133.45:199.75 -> 0.90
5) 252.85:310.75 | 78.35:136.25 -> 0.88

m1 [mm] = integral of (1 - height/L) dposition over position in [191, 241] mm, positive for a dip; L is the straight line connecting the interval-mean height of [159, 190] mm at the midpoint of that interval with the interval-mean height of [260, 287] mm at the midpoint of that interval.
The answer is 1.6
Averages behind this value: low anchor 7.49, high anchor 6.27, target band 6.75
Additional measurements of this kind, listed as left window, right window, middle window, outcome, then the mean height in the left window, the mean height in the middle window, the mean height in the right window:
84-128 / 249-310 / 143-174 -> -3.1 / 7.08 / 7.51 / 6.27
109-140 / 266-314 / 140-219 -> -3.9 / 7.18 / 7.19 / 6.19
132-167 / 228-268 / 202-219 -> 0.5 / 7.43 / 6.71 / 6.62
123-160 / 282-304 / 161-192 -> -1.6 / 7.34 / 7.44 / 6.16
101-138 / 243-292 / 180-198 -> -0.7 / 7.16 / 7.04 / 6.38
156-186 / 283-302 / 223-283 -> 0.8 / 7.57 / 6.53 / 6.17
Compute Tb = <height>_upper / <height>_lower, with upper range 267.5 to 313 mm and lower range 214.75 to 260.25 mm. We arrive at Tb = 0.92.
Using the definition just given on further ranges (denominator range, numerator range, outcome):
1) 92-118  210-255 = 0.95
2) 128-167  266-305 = 0.83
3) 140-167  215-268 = 0.89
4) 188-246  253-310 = 0.92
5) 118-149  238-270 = 0.90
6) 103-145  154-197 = 1.03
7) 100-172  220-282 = 0.90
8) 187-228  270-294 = 0.91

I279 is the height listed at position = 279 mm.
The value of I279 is 6.224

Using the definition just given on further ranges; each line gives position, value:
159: 7.648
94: 7.079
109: 6.91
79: 7.108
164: 7.763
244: 6.868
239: 6.662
